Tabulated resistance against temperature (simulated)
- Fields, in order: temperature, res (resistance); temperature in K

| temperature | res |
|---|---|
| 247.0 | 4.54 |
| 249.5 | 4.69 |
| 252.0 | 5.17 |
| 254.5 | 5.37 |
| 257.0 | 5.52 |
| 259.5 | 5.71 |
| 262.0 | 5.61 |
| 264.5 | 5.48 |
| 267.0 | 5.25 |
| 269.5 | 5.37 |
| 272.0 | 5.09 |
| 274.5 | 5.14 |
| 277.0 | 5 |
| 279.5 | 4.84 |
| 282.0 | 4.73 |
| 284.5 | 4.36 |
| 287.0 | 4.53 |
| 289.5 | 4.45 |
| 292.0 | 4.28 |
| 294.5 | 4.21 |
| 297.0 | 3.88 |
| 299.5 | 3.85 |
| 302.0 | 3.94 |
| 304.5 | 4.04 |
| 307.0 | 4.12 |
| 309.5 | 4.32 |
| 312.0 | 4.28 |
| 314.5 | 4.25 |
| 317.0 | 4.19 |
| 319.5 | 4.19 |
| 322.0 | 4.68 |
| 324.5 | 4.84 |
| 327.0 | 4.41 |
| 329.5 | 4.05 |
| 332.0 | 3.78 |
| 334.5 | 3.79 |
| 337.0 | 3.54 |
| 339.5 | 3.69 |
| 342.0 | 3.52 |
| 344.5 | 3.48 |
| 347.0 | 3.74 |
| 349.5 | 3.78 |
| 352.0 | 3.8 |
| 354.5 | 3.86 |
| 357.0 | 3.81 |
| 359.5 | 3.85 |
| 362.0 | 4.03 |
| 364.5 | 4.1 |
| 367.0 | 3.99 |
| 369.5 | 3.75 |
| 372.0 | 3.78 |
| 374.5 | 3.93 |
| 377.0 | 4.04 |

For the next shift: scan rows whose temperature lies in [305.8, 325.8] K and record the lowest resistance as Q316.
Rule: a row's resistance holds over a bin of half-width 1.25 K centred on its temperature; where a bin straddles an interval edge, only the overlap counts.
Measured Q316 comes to 4.12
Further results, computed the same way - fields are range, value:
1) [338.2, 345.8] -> 3.48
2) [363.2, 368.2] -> 3.99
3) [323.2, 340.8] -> 3.54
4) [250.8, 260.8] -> 5.17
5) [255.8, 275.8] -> 5.09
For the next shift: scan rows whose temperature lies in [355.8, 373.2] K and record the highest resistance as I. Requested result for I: 4.1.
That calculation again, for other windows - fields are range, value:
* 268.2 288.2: 5.37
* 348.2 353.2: 3.8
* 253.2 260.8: 5.71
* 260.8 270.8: 5.61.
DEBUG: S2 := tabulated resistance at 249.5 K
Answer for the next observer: 4.69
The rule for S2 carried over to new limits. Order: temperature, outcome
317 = 4.19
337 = 3.54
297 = 3.88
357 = 3.81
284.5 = 4.36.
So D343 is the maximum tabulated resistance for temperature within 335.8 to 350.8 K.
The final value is 3.78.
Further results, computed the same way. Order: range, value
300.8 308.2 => 4.12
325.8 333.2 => 4.41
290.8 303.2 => 4.28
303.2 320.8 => 4.32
